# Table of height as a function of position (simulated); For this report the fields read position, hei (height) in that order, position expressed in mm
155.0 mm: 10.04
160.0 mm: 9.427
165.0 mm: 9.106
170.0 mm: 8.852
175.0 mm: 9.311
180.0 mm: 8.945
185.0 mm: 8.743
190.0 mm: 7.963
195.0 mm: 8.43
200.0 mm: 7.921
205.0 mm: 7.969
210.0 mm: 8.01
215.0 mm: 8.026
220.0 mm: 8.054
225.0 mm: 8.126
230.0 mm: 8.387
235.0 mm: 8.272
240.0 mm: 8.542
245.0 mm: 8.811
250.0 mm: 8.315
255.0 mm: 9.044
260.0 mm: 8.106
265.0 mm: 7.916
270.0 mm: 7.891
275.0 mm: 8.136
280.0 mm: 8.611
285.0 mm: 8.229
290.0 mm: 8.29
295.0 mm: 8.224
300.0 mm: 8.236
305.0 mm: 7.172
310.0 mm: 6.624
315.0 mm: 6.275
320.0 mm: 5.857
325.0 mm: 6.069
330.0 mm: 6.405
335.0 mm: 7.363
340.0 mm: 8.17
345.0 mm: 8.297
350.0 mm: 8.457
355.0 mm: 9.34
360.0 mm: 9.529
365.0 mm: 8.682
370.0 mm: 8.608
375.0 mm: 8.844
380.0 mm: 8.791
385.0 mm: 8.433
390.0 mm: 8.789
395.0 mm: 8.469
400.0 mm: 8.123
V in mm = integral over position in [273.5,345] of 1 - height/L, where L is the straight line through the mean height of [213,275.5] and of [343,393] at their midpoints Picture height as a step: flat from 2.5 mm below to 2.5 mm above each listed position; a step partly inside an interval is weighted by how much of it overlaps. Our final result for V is 9.3 mm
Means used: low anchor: 8.29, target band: 7.43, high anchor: 8.78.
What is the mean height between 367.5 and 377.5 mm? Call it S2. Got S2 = 8.73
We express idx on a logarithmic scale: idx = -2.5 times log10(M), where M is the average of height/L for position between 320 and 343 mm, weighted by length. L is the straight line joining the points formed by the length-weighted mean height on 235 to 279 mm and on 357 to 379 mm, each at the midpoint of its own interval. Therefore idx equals 0.26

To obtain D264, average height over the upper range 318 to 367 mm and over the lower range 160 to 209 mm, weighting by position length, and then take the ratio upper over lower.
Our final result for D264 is 0.91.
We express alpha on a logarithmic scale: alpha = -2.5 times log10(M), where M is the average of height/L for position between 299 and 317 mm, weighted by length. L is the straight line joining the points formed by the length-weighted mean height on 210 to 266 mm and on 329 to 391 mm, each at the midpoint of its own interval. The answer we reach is 0.20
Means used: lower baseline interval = 8.32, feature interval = 7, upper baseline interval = 8.48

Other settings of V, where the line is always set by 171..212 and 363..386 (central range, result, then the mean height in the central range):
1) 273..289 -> 0.4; 8.33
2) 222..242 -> 0.4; 8.32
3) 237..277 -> 0.8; 8.35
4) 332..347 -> 1.3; 7.88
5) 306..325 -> 5.1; 6.3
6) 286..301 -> 0.6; 8.25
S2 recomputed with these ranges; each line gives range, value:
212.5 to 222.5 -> 8.04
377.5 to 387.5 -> 8.61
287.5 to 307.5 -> 7.98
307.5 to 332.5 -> 6.25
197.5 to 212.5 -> 7.97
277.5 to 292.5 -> 8.38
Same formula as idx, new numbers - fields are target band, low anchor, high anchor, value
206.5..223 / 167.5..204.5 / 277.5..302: 0.06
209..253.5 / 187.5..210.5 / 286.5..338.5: -0.07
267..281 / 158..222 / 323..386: 0.03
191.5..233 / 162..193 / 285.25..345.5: 0.04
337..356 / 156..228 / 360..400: 0.02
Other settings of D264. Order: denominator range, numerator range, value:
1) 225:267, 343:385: 1.05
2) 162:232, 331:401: 1.01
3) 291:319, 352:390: 1.22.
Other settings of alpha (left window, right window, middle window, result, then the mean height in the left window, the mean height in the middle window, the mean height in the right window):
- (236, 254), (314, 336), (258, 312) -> -0.073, 8.57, 7.96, 6.34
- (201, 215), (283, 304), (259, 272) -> 0.020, 7.99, 7.96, 8.17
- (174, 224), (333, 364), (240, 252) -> -0.024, 8.3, 8.57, 8.55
